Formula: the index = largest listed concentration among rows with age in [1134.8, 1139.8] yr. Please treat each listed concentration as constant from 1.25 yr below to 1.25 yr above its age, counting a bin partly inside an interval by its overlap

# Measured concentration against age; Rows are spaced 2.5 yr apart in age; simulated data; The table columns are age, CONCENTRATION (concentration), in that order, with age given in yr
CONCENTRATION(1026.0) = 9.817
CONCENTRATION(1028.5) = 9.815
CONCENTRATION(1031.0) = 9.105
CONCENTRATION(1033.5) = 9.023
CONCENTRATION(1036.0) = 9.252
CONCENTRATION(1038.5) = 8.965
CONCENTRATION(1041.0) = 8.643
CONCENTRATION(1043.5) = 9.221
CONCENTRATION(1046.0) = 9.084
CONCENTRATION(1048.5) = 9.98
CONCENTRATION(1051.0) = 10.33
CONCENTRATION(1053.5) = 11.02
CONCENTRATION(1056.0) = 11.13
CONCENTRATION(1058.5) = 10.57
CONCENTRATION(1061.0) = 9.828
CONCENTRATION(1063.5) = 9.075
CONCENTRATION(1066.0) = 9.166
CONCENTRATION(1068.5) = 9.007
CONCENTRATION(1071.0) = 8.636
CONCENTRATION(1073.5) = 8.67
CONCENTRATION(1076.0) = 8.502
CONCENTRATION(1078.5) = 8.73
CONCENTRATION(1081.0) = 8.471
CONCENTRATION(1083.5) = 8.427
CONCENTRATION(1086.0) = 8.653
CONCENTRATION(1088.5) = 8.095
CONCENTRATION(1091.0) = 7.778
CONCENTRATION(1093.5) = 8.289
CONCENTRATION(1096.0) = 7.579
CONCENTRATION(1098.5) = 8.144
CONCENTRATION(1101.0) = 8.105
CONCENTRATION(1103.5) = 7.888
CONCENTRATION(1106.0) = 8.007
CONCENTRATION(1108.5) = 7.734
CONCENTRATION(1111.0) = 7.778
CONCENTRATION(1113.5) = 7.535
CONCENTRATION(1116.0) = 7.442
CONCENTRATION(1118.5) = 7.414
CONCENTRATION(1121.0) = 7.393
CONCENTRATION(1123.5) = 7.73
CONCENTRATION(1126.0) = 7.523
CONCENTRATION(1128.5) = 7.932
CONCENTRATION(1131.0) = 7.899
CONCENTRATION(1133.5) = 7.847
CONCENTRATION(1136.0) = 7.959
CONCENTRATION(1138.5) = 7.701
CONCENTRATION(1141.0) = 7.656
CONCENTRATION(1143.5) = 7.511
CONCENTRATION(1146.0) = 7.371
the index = 7.959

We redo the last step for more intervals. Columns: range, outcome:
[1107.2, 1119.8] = 7.778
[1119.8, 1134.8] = 7.932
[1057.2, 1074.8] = 10.57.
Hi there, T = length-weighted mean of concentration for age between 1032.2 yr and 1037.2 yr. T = 9.14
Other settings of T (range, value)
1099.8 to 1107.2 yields 8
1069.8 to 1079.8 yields 8.63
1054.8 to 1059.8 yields 10.8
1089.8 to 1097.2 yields 7.88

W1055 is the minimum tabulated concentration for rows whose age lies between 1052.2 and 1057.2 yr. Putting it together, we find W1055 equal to 11.02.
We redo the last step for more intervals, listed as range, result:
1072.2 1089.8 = 8.095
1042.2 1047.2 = 9.084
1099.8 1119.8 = 7.414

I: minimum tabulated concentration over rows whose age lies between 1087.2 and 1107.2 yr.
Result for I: 7.579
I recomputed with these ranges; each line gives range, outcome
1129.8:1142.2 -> 7.656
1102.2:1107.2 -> 7.888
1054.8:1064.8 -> 9.075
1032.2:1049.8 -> 8.643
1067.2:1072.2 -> 8.636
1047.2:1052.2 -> 9.98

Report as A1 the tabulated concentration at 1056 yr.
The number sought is 11.13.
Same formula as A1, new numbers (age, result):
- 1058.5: 10.57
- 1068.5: 9.007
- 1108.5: 7.734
